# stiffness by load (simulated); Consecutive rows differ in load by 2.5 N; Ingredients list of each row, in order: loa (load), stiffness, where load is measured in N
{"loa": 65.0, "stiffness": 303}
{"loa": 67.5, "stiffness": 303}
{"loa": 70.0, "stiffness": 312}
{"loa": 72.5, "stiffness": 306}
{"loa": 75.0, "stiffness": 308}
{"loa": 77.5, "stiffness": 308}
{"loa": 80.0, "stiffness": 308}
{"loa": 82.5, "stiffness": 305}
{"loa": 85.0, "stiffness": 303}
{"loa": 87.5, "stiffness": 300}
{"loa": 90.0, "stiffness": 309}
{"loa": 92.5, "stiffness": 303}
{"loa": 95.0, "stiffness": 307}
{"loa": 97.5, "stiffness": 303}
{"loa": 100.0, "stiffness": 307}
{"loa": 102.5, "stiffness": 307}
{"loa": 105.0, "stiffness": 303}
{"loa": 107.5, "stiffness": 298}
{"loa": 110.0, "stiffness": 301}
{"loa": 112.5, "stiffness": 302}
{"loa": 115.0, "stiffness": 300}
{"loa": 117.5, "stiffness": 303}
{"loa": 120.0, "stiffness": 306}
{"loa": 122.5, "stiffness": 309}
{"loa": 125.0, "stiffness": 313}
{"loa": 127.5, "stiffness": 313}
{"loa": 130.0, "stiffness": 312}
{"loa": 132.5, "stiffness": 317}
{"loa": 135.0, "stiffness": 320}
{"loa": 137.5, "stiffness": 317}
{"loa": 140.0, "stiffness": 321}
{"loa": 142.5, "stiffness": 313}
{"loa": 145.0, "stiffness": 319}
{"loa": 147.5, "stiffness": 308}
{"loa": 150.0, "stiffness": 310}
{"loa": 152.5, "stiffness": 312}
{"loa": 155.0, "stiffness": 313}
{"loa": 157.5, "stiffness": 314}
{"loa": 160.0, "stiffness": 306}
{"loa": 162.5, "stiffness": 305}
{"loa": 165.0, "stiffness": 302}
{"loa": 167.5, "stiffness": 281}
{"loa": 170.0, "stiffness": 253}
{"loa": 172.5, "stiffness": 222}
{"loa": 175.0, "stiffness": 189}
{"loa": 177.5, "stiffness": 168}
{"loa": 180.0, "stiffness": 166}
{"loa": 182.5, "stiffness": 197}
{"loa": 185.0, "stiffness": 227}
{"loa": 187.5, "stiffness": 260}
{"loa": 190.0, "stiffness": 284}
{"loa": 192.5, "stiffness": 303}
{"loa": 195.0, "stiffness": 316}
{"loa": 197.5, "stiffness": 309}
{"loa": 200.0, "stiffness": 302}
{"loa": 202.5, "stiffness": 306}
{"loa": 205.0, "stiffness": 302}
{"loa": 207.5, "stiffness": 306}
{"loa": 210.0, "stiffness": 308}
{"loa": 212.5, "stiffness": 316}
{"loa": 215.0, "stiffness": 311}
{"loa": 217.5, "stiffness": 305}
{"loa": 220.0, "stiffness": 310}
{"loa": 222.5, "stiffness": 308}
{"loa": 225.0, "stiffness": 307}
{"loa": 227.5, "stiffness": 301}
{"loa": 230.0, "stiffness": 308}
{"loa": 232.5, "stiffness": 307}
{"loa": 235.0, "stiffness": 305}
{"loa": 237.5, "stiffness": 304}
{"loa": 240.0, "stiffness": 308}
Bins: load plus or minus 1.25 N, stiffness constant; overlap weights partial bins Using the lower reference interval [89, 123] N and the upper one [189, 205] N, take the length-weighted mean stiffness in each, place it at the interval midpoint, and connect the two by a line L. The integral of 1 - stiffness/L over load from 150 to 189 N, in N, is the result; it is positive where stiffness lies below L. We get 6.1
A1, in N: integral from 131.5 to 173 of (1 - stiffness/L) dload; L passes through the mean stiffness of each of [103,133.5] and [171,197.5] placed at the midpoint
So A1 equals -5.0 N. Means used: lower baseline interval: 306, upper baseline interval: 237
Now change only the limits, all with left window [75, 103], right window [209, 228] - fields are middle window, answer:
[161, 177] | 2.7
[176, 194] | 4.6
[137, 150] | -0.3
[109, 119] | 0.1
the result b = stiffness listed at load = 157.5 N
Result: 314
